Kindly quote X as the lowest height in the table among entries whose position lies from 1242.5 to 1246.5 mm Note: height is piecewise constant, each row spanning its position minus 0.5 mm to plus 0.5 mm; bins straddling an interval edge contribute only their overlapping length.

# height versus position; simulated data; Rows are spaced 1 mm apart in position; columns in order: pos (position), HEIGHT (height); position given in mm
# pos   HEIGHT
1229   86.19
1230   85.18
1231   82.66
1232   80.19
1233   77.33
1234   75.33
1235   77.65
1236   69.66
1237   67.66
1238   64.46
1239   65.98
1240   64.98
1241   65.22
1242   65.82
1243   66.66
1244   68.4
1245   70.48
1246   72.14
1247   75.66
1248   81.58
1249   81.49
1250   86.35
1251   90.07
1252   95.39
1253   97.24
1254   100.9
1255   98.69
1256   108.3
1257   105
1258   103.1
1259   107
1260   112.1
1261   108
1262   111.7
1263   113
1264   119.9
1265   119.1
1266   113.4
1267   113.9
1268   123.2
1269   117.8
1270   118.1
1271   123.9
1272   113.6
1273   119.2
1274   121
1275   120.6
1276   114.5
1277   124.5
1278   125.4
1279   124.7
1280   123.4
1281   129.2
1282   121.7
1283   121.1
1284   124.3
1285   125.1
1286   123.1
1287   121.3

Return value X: 66.66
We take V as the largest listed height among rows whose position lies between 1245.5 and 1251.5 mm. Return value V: 90.07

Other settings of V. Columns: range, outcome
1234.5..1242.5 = 77.65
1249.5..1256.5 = 108.3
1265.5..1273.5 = 123.9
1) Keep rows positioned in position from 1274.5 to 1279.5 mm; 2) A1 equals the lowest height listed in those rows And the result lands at 114.5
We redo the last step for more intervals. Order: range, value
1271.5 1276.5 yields 113.6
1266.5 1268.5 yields 113.9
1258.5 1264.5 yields 107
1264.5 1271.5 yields 113.4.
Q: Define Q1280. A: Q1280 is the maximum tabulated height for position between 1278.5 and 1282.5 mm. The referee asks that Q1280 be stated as 129.2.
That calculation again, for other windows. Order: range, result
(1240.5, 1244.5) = 68.4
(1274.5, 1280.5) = 125.4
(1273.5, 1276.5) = 121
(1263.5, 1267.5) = 119.9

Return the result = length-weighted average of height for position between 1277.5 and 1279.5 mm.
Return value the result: 125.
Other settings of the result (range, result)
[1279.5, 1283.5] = 124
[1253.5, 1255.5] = 99.8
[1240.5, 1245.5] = 67.3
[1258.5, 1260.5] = 110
